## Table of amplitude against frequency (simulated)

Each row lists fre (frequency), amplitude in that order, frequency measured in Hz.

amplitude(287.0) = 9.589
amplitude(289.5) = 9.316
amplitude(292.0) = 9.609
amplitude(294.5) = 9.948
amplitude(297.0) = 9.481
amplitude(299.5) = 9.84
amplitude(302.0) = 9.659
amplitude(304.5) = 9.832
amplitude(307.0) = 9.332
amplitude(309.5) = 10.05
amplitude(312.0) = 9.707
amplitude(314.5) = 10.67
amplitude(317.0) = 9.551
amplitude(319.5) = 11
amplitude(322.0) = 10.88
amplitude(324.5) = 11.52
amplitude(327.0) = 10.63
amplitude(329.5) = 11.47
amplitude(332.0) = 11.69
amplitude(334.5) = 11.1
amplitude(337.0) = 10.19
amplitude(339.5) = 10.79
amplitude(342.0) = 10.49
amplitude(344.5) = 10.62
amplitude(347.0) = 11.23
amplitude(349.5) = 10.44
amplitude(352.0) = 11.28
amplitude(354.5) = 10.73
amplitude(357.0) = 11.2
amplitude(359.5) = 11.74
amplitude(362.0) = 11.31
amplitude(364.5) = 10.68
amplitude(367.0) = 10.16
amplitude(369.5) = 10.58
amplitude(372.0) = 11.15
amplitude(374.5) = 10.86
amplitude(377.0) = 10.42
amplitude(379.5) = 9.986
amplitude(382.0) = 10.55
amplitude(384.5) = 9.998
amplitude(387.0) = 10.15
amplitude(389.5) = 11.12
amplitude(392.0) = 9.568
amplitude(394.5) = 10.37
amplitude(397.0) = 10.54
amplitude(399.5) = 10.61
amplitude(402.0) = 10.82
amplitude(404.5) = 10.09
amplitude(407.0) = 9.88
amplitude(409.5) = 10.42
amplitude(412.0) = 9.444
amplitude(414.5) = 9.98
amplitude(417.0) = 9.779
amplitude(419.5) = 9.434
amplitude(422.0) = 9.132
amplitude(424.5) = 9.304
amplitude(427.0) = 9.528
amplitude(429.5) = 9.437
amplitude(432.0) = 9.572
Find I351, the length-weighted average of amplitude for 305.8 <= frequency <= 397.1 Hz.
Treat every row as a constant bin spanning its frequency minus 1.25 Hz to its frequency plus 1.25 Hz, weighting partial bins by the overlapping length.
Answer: 10.6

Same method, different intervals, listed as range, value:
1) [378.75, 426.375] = 10.1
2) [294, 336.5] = 10.4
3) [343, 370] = 10.9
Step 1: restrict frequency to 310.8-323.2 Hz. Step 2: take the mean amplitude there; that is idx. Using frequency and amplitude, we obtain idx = 10.4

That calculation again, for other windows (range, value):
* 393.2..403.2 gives 10.6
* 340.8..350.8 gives 10.7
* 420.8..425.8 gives 9.22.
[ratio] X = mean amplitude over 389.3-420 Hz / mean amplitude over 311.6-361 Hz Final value 0.93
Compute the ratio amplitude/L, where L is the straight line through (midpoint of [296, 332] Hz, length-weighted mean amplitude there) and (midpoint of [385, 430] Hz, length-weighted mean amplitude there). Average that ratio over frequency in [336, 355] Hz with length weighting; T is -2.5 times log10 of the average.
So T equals -0.05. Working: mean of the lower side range 10.3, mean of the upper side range 9.99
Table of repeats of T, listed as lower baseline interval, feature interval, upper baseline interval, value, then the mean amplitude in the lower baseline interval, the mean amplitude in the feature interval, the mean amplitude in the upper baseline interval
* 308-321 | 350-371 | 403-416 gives -0.09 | 10.2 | 10.9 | 9.98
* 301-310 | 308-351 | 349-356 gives -0.04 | 9.69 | 10.7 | 10.9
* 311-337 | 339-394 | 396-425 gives -0.03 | 10.8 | 10.7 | 9.96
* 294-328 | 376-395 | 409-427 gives -0.05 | 10.2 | 10.3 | 9.6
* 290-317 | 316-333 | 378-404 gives -0.11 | 9.79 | 11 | 10.4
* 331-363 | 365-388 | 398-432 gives 0.00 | 11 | 10.4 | 9.83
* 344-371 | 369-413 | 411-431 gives -0.02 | 10.9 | 10.4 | 9.51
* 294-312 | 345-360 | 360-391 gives -0.07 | 9.72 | 11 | 10.6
